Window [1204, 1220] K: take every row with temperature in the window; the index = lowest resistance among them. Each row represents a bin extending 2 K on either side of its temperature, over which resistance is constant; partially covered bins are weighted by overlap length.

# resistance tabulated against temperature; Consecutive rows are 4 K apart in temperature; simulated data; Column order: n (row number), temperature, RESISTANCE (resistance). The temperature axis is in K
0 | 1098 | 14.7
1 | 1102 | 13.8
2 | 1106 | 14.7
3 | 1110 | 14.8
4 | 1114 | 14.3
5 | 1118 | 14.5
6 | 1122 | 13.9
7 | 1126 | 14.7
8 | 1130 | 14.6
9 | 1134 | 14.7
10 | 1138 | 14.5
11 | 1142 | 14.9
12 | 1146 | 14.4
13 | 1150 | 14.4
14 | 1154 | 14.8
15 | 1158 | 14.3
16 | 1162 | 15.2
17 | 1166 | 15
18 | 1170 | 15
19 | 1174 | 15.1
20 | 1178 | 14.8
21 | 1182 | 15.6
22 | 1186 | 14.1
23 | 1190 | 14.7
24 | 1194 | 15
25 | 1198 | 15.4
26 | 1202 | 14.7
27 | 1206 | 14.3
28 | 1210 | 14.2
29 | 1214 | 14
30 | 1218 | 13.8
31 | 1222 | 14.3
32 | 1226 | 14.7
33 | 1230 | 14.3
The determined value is 13.8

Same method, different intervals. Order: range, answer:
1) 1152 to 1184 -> 14.3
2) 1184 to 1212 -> 14.1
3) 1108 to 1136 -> 13.9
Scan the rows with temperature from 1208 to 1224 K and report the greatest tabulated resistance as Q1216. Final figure 14.3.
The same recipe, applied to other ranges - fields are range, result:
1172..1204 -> 15.6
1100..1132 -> 14.8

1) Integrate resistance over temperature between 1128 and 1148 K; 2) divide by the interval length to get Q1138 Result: 14.6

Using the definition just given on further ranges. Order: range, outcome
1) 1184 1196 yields 14.6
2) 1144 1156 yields 14.5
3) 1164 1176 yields 15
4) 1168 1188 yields 14.9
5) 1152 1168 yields 14.8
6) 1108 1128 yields 14.4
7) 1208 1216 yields 14.1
